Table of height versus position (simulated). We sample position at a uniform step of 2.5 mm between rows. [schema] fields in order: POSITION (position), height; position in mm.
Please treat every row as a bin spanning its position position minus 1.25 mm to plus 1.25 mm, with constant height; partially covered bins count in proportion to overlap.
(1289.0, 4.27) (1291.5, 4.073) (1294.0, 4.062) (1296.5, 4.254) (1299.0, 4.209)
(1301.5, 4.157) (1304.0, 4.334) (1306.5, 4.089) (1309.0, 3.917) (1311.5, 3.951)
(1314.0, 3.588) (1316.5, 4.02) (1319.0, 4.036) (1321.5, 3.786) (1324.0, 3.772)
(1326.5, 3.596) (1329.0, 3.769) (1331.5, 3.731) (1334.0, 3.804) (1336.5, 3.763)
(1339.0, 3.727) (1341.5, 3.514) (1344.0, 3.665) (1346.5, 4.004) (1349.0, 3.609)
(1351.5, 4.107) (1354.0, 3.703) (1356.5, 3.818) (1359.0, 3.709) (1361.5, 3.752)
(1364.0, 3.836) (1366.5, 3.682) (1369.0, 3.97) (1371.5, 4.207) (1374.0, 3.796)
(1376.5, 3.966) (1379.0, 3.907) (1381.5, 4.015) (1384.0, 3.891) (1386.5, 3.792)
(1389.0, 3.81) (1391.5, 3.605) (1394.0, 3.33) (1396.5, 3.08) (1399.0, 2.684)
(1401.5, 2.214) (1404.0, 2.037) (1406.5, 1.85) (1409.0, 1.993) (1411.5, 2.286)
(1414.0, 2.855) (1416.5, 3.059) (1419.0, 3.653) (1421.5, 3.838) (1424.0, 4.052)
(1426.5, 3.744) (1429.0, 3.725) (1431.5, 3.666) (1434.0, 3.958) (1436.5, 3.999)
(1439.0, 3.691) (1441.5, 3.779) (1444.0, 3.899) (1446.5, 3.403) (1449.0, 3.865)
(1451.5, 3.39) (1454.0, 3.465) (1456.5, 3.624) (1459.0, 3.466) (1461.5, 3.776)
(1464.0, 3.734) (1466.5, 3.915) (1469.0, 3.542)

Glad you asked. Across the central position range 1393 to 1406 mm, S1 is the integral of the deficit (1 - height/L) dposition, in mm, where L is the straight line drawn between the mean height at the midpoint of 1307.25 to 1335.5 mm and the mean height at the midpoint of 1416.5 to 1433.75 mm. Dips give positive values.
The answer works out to 4.0 mm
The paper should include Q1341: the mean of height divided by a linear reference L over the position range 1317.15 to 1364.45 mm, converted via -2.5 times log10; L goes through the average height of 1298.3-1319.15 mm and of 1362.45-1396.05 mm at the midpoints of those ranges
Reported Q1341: 0.04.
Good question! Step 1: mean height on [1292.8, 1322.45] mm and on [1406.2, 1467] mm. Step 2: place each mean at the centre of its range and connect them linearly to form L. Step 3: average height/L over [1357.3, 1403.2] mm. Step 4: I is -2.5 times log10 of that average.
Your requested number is 0.04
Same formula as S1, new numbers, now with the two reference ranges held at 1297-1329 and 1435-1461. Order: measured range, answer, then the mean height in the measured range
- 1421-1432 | -0.30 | 3.81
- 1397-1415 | 6.98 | 2.3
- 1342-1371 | 0.40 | 3.81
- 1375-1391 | -0.33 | 3.88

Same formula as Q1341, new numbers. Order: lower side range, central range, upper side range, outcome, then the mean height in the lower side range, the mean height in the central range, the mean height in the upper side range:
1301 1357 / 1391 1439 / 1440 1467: 0.18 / 3.84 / 3.15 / 3.66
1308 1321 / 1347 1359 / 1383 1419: -0.11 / 3.9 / 3.81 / 2.91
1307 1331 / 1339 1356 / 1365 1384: 0.03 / 3.83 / 3.77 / 3.93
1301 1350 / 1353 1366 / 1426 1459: 0.01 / 3.84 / 3.76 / 3.7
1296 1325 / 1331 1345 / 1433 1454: 0.07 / 4.01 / 3.7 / 3.73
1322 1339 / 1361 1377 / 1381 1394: -0.04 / 3.74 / 3.89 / 3.76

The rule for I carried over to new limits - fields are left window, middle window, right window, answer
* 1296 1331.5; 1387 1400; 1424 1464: 0.14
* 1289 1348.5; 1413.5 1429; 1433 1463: 0.05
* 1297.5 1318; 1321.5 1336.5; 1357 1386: 0.07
